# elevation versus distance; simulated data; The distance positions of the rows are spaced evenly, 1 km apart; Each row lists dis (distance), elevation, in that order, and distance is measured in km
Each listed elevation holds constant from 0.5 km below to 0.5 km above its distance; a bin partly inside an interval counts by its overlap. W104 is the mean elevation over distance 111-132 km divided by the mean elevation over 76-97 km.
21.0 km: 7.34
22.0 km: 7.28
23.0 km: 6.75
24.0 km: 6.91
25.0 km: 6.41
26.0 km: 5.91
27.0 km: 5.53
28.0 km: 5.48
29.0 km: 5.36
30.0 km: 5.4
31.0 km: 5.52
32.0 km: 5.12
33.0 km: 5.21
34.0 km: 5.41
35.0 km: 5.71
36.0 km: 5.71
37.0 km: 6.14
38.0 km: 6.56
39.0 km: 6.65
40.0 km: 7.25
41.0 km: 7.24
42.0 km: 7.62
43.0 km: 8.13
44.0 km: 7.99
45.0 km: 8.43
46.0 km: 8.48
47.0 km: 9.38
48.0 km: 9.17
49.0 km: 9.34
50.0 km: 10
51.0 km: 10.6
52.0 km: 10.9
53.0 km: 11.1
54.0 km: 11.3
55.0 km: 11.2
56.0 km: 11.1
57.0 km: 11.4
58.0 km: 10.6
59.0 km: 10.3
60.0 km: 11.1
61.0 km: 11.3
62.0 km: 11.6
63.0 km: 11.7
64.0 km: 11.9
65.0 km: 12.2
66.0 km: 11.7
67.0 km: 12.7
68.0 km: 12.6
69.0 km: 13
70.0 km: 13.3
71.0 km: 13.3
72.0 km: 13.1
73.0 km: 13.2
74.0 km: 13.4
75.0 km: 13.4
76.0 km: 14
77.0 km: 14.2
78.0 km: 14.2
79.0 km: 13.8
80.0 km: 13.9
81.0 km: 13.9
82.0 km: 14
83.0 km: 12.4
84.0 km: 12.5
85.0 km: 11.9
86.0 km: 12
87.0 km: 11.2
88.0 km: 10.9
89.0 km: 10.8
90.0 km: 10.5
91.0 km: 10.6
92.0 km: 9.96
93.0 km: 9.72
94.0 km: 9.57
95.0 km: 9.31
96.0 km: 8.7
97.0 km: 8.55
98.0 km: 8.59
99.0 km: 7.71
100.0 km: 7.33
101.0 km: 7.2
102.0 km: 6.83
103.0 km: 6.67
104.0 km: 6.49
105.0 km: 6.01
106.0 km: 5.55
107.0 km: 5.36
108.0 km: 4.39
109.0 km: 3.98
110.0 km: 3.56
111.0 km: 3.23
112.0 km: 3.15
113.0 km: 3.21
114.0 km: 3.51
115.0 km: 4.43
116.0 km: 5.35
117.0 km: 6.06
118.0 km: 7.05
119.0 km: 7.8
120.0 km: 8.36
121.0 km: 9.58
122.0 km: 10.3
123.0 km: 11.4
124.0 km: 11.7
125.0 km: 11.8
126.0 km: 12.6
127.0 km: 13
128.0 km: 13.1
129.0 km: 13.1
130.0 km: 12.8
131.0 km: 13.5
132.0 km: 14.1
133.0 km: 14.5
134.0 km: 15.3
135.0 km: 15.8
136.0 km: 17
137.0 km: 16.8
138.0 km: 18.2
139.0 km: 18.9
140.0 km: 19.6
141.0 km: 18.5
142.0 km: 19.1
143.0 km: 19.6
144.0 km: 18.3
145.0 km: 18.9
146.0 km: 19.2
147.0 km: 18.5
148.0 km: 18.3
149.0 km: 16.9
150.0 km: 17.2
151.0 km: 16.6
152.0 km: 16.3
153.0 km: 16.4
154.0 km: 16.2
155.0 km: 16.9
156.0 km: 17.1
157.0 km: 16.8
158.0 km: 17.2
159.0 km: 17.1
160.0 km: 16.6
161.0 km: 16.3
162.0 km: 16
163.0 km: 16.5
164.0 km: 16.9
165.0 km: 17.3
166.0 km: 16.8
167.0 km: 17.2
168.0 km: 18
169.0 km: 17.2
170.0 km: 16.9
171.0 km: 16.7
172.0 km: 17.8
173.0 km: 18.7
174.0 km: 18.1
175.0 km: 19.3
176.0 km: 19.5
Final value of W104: 0.78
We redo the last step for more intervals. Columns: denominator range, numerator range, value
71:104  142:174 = 1.57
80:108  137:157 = 1.90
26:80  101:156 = 1.23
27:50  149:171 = 2.43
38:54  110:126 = 0.81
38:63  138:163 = 1.82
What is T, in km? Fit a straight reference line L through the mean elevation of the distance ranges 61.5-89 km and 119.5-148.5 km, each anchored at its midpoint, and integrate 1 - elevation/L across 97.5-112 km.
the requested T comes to 8.4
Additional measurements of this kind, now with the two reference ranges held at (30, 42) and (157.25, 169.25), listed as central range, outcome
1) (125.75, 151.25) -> -2.9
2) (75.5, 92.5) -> -3.9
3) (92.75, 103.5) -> 3.0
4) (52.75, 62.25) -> -3.8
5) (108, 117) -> 6.2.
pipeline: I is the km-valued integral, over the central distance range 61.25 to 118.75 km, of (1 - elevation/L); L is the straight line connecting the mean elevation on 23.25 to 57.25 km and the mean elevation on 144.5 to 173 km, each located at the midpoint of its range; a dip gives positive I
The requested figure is 7.72 km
